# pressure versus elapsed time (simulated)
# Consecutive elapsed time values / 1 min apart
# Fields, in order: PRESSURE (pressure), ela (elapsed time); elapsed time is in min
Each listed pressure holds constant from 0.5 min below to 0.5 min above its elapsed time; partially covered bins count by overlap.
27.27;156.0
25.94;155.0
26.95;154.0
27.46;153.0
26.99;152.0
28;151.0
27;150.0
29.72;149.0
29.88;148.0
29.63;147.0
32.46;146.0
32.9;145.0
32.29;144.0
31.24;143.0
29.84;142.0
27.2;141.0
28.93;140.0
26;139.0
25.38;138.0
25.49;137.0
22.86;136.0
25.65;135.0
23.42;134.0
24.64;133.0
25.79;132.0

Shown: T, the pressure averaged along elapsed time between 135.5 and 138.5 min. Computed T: 24.6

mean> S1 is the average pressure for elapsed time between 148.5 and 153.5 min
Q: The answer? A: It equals 27.8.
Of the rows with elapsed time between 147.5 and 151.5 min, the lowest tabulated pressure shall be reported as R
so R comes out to 27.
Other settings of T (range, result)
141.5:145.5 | 31.6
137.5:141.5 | 26.9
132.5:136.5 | 24.1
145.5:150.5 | 29.7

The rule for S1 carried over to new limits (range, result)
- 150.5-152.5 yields 27.5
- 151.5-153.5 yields 27.2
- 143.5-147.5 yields 31.8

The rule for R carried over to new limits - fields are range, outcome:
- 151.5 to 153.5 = 26.99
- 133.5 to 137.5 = 22.86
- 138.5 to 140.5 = 26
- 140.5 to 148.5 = 27.2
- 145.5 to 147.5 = 29.63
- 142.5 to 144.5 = 31.24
